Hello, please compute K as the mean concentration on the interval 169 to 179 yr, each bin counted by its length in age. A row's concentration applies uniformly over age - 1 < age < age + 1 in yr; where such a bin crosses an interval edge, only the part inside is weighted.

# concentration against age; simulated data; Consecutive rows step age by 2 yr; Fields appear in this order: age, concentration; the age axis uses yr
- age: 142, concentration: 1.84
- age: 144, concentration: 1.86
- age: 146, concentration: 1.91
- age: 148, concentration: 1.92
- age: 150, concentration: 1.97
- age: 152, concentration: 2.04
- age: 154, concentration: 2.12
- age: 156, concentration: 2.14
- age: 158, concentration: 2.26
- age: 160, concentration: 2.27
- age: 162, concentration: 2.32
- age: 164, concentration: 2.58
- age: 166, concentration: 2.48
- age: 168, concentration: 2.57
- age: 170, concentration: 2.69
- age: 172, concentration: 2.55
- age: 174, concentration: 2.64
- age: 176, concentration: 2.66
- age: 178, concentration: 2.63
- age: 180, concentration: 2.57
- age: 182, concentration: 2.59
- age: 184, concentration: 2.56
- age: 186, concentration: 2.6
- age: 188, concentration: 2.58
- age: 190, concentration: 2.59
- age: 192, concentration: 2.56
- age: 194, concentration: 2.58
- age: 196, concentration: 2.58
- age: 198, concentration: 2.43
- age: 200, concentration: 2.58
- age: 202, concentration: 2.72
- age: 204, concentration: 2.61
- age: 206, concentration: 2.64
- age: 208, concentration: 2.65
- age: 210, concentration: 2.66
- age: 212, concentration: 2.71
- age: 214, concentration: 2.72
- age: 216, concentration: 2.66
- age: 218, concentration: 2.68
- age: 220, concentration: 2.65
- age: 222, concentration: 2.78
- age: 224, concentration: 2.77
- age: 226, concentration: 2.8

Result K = 2.63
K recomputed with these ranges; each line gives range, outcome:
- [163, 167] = 2.53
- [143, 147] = 1.89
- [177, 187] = 2.59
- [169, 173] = 2.62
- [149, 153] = 2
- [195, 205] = 2.58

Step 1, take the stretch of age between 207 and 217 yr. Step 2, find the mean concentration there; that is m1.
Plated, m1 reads 2.68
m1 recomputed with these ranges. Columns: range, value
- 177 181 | 2.6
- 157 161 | 2.26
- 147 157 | 2.04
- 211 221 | 2.68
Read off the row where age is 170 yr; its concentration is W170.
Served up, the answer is 2.69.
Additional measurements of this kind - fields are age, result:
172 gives 2.55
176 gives 2.66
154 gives 2.12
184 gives 2.56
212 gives 2.71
